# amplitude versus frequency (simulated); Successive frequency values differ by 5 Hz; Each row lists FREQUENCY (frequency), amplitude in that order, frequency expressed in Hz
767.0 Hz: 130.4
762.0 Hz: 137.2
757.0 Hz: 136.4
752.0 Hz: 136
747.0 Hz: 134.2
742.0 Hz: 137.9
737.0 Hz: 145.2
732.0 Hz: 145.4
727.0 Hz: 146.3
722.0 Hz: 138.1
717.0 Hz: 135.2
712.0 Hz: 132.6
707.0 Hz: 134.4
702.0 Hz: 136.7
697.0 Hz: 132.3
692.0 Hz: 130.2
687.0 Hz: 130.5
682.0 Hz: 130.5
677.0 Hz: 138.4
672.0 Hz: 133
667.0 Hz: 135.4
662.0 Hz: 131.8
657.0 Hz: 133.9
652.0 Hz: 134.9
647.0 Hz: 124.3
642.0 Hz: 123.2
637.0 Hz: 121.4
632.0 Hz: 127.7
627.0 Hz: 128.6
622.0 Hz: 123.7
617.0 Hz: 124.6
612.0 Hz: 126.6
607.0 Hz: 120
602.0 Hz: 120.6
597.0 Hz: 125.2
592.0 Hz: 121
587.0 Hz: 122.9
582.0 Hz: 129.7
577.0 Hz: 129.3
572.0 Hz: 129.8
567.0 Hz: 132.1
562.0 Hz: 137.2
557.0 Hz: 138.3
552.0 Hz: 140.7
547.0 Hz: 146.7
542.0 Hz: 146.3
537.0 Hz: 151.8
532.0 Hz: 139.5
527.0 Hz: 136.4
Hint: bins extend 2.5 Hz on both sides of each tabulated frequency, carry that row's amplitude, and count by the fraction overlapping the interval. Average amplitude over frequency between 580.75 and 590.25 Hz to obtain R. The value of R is 125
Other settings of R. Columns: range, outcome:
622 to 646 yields 125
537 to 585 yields 137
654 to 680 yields 134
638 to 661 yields 129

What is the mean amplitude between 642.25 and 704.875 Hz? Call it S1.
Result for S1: 132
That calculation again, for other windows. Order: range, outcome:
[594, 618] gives 123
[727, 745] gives 143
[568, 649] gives 125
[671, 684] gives 134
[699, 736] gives 139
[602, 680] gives 128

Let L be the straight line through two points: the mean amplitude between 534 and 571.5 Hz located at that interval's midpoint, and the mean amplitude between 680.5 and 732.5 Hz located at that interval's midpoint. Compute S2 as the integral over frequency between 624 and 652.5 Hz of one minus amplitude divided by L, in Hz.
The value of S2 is 2.5 Hz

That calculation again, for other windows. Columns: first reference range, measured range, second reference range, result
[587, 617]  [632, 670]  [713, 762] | -0.1 Hz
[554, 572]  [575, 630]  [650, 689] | 4.0 Hz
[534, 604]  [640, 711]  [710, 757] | 2.6 Hz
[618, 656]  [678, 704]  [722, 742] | 0.8 Hz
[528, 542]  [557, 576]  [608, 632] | 0.6 Hz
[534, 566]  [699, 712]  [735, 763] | 0.4 Hz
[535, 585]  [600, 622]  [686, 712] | 2.1 Hz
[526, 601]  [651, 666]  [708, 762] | 0.4 Hz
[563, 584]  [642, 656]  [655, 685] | 0.4 Hz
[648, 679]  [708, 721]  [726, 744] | 0.6 Hz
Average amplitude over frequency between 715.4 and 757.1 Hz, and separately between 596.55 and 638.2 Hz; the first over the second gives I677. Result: 1.12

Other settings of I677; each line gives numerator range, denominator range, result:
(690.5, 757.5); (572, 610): 1.10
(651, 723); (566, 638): 1.07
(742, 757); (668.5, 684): 1.01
